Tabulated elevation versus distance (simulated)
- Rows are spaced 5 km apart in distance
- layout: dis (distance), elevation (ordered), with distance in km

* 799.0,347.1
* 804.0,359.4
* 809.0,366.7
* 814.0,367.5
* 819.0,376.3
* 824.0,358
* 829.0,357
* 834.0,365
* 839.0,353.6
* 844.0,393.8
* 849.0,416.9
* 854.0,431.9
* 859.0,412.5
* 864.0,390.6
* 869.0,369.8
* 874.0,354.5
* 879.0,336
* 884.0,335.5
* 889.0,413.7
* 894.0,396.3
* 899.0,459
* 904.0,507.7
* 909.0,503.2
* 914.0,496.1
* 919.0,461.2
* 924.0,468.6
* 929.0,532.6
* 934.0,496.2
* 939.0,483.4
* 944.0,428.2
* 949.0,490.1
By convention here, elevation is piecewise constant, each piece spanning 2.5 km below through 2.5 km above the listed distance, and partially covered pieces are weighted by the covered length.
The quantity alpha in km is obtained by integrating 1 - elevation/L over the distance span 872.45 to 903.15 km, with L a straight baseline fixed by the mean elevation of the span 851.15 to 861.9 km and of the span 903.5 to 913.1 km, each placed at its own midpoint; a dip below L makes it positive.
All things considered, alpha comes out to 5.3 km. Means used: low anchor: 421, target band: 390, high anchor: 503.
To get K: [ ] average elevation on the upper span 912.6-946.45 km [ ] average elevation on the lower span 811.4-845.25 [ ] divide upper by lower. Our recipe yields 1.3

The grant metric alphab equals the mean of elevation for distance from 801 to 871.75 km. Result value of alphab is 380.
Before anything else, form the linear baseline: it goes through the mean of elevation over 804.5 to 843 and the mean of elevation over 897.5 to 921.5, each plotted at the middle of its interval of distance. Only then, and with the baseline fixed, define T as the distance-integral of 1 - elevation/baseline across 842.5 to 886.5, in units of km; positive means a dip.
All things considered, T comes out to 4.0 km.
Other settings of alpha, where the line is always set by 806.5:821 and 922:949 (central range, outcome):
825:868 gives 1.3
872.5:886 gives 2.8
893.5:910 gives -0.7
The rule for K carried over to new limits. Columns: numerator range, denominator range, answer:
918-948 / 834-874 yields 1.23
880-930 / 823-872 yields 1.17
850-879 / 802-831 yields 1.07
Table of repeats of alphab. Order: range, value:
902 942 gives 493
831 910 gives 400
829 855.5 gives 387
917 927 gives 468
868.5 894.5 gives 365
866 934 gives 435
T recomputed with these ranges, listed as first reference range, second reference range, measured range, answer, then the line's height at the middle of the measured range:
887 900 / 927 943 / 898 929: -2.2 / 456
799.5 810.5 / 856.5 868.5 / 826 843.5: 0.7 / 379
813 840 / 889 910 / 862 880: 2.4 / 421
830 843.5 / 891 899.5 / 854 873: -0.2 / 389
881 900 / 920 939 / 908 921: -0.9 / 456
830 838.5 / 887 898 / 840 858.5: -1.7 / 374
